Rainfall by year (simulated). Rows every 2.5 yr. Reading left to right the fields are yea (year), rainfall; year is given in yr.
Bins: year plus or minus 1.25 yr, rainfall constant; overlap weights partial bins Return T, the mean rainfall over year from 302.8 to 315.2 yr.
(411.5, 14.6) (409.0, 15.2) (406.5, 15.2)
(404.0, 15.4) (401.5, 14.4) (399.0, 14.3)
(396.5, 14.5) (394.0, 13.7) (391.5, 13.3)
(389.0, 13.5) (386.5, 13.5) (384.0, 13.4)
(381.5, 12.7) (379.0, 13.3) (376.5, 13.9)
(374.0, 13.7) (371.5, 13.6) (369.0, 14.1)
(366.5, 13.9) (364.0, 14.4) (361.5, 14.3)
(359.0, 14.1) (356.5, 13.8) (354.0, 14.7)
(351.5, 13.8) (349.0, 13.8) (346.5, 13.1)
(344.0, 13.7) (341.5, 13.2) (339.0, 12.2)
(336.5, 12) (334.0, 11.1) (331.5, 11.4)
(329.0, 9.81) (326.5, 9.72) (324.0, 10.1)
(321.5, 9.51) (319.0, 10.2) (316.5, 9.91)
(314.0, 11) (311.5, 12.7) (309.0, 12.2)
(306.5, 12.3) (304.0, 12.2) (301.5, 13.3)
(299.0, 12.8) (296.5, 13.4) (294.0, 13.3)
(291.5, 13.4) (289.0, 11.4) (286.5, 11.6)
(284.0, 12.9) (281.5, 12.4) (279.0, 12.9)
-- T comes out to 12.1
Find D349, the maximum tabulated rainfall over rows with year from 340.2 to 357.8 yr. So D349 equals 14.7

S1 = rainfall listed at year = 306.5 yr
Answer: 12.3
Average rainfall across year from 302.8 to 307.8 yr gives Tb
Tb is 12.2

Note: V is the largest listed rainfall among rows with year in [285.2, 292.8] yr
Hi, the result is 13.4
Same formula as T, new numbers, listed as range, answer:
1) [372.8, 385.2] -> 13.4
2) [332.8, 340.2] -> 11.8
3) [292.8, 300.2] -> 13.2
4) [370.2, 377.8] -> 13.7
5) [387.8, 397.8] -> 13.8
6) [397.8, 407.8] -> 14.8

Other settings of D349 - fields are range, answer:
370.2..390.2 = 13.9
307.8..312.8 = 12.7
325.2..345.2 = 13.7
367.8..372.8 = 14.1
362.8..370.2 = 14.4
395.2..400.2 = 14.5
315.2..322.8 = 10.2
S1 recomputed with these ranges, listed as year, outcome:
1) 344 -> 13.7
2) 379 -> 13.3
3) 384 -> 13.4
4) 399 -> 14.3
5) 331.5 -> 11.4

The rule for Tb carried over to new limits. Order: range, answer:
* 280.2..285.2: 12.7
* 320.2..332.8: 10.1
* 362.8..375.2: 13.9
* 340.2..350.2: 13.4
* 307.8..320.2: 11.2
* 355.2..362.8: 14.1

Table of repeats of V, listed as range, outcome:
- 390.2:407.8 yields 15.4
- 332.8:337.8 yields 12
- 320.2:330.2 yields 10.1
